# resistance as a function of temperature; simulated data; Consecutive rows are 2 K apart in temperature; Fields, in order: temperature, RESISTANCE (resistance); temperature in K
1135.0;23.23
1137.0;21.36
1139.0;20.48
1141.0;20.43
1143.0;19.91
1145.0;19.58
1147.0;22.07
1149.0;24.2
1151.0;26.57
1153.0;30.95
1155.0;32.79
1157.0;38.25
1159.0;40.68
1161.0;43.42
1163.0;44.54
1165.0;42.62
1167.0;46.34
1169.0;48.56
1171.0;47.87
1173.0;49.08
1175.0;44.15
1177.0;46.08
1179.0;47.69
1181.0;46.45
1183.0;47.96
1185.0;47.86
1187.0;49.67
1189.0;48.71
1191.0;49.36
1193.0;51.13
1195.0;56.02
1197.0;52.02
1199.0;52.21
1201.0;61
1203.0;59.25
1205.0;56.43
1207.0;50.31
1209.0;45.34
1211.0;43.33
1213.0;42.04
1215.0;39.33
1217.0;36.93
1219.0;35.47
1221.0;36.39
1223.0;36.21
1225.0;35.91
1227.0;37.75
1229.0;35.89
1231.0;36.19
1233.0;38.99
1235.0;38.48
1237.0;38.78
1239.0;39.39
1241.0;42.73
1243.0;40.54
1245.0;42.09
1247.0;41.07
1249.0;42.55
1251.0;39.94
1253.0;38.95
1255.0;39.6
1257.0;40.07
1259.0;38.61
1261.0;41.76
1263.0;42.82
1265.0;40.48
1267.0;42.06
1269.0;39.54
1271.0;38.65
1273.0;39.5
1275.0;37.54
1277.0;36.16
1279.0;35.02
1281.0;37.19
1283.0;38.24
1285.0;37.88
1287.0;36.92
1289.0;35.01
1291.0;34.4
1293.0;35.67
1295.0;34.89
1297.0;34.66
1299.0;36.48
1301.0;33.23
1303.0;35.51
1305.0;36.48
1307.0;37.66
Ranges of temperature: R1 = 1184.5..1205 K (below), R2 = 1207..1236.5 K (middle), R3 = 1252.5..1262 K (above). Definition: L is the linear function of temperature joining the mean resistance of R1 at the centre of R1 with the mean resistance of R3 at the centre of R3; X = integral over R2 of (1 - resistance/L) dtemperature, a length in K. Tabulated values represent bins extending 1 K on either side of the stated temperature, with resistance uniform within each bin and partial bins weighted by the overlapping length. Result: 5.3 K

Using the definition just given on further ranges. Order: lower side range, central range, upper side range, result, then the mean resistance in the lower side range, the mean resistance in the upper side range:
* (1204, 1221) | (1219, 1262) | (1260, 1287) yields 2.2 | 43.2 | 38.9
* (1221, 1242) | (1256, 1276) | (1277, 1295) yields -1.8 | 38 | 36.2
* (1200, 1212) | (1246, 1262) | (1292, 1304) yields 1.2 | 52.6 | 35.1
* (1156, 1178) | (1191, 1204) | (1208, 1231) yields -4.4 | 44.7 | 38.5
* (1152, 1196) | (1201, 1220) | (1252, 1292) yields -1.4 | 45.5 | 38.5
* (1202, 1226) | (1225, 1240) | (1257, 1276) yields 1.5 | 43.1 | 40.1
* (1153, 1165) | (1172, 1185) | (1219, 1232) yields -2.9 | 39.4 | 36.3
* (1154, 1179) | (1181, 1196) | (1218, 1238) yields -3.1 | 43.9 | 37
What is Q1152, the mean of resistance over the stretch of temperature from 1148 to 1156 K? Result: 28.6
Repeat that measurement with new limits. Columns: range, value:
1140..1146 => 20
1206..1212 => 46.3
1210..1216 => 41.6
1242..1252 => 41.2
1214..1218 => 38.1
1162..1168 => 44.5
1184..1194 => 49.3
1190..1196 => 52.2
